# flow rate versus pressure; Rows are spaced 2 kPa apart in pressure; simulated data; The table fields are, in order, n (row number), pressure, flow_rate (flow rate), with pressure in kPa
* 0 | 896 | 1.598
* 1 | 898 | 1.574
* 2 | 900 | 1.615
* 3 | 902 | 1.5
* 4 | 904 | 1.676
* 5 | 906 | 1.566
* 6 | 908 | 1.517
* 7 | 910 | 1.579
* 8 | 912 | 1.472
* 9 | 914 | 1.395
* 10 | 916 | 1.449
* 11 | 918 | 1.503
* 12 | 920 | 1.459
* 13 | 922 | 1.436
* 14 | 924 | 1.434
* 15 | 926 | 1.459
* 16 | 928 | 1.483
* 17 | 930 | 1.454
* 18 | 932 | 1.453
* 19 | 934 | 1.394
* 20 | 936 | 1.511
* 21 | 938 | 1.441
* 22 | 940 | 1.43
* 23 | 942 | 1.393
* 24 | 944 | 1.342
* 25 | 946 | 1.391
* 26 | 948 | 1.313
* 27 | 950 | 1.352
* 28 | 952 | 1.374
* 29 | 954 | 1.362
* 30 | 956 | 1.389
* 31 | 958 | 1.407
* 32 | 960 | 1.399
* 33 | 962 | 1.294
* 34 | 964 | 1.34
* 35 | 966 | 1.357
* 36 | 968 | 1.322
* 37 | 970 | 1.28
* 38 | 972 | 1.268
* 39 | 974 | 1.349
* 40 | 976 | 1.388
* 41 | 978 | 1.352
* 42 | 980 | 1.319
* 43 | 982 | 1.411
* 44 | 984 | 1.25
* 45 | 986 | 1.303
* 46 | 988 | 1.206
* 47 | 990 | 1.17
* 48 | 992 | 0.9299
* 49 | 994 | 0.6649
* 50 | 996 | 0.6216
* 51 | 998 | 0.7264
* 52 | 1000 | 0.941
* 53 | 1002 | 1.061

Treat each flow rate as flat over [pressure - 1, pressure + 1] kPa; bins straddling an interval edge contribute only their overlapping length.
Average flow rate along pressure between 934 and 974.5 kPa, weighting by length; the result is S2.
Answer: 1.37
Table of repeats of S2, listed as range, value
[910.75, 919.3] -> 1.46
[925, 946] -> 1.43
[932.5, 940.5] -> 1.45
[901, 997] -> 1.36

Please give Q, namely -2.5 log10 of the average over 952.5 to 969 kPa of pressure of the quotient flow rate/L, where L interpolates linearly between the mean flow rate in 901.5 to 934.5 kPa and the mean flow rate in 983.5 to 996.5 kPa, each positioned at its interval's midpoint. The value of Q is -0.12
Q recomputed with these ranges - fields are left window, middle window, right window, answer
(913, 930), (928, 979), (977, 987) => 0.01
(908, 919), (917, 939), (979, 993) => -0.02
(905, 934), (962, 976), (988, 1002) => -0.21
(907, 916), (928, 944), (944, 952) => -0.03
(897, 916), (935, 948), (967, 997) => -0.03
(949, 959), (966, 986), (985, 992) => -0.06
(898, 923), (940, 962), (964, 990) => 0.02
